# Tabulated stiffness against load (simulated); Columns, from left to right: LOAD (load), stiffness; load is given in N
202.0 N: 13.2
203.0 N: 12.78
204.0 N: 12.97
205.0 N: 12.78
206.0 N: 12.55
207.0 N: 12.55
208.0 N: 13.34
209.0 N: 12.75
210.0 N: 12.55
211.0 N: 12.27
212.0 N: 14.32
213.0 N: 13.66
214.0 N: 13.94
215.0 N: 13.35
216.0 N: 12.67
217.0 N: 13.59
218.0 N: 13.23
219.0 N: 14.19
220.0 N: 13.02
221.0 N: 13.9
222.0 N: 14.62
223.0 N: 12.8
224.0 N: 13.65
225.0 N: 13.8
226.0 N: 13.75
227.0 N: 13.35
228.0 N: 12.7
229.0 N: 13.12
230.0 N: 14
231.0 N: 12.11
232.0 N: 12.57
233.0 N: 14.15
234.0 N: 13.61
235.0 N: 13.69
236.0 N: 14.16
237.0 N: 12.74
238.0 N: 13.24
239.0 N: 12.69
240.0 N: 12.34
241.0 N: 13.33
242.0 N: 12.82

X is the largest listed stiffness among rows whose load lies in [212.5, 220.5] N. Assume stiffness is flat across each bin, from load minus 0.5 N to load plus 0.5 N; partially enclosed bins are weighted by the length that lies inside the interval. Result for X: 14.19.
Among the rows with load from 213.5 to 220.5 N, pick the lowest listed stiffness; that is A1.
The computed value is 12.67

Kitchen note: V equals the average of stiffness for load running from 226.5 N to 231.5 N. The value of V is 13.1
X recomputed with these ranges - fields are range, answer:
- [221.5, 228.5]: 14.62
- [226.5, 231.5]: 14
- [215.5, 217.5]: 13.59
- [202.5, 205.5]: 12.97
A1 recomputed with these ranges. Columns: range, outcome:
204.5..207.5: 12.55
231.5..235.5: 12.57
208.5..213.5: 12.27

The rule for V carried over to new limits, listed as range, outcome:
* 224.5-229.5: 13.3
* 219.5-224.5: 13.6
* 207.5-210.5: 12.9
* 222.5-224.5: 13.2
